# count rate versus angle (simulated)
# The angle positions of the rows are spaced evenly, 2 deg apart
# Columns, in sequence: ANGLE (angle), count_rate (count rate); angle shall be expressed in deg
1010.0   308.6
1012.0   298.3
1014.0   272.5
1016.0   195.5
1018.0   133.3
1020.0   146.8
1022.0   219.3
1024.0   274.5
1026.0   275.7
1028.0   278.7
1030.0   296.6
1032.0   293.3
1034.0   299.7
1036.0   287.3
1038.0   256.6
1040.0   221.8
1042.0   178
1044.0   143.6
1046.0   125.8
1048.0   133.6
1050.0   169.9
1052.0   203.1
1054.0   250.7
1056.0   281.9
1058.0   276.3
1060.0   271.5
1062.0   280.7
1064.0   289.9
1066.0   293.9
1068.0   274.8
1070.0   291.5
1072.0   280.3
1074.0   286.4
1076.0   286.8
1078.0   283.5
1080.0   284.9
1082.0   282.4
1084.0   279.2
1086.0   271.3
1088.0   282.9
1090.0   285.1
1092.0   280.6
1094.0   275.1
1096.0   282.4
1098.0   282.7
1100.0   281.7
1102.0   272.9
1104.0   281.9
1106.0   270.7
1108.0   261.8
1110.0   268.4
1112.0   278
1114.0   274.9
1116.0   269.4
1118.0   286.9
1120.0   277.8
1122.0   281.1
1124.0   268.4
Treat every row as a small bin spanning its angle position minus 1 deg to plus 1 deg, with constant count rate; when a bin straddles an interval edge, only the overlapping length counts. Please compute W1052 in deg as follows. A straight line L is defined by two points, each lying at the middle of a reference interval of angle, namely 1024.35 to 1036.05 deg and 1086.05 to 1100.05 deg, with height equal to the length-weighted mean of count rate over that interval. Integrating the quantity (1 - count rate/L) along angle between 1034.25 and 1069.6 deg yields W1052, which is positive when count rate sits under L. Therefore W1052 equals 6.33 deg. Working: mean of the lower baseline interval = 288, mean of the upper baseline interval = 281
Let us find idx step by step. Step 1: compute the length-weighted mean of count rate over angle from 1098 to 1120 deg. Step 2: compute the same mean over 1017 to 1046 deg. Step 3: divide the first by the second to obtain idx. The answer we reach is 1.18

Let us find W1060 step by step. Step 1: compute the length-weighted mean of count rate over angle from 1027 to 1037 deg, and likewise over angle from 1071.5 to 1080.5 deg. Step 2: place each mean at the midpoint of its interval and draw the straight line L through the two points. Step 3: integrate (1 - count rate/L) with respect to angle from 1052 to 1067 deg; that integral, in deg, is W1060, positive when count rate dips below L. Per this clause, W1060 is 0.7 deg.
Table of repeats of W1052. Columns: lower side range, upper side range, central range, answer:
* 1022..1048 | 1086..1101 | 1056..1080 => -1.9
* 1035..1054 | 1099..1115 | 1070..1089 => -3.5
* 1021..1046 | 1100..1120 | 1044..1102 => 0.1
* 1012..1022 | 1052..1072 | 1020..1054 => 0.6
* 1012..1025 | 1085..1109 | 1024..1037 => -3.7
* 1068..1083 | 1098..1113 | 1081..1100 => -0.1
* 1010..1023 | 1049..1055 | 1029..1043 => -3.2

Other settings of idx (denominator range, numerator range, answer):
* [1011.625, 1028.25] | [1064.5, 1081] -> 1.25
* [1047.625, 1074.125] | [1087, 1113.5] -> 1.07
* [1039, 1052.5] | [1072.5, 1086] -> 1.70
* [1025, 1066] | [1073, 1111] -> 1.15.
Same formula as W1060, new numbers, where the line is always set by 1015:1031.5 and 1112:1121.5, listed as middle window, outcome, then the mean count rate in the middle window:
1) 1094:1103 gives -0.38 deg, 279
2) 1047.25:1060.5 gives 1.02 deg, 227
